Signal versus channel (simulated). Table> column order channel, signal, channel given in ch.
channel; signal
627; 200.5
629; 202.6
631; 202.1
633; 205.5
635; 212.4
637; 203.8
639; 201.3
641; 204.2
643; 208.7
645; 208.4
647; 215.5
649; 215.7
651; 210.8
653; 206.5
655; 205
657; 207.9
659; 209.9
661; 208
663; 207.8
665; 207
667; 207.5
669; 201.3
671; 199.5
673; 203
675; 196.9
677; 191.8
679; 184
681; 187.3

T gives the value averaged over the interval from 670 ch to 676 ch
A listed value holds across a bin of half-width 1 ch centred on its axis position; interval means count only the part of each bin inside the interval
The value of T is 200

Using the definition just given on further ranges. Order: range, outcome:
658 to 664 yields 209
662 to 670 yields 206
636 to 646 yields 205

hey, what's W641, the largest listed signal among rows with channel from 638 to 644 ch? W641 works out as 208.7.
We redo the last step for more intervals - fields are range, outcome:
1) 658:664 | 209.9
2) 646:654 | 215.7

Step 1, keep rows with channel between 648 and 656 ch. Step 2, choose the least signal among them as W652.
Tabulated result 205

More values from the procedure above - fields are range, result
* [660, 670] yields 201.3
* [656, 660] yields 207.9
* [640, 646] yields 204.2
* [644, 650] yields 208.4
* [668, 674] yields 199.5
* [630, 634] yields 202.1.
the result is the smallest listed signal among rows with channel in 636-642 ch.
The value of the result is 201.3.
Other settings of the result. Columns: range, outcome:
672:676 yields 196.9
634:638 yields 203.8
